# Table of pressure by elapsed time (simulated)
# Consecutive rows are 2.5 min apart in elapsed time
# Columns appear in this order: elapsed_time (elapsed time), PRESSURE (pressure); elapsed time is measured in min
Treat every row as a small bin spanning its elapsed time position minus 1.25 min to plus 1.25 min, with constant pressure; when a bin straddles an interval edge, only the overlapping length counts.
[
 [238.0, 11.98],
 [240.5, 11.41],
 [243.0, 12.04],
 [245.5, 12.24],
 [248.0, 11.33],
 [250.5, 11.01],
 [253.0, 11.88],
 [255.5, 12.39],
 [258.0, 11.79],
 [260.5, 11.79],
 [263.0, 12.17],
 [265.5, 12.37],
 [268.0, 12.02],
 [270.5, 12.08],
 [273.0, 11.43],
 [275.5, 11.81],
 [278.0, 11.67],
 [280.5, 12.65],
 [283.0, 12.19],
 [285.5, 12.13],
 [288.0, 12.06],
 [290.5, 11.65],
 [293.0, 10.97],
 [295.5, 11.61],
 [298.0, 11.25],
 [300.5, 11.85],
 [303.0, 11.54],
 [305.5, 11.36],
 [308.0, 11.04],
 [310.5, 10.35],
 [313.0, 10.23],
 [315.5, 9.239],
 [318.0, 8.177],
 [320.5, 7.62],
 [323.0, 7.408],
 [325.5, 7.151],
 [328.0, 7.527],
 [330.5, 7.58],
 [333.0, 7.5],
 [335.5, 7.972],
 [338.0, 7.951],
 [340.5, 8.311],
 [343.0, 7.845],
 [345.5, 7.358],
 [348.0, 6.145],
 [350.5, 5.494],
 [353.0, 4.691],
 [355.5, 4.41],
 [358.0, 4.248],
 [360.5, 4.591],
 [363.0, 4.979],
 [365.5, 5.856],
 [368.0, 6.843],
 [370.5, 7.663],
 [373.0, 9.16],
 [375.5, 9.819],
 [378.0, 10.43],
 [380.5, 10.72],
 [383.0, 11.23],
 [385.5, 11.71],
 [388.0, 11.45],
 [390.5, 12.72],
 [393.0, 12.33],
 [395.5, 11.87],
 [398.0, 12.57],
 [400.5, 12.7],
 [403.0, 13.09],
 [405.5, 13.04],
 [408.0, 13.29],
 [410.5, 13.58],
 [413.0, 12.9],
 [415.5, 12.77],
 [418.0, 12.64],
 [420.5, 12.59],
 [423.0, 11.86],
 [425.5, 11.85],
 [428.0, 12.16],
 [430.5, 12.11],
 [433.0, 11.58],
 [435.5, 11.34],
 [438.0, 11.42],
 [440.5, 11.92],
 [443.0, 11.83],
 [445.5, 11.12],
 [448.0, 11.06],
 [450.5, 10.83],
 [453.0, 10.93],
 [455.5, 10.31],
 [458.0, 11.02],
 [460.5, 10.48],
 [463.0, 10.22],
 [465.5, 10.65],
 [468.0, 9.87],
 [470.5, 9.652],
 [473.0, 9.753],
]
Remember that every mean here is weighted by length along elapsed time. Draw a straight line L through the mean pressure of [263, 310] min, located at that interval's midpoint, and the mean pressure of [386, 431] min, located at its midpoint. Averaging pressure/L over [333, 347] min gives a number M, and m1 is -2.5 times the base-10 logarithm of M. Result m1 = 0.47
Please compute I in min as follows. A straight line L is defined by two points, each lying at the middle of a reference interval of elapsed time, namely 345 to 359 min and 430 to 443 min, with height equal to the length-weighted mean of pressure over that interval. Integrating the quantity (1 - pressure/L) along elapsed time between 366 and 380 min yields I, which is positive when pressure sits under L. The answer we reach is -3.6 min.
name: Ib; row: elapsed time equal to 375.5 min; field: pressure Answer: 9.819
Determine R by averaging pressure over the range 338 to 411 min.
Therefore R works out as 9.18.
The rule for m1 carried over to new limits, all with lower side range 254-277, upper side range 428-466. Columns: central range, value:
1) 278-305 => 0.01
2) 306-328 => 0.30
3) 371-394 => 0.05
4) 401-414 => -0.16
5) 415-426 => -0.10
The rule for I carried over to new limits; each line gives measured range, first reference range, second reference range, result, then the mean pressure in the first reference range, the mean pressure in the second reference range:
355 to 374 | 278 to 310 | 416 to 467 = 9.1 min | 11.7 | 11.4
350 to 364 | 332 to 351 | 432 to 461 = 5.7 min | 7.39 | 11.2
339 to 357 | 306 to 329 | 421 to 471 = 5.9 min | 8.85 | 11.2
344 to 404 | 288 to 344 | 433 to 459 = 8.6 min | 9.44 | 11.2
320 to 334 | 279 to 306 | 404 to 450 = 5.2 min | 11.8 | 12.2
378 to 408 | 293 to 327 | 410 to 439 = -1.3 min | 9.93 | 12.2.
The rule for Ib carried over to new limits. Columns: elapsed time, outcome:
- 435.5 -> 11.34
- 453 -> 10.93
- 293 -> 10.97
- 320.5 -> 7.62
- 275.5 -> 11.81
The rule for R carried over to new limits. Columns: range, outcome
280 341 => 9.88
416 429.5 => 12.2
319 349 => 7.55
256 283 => 12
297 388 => 8.29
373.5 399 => 11.4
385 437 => 12.4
